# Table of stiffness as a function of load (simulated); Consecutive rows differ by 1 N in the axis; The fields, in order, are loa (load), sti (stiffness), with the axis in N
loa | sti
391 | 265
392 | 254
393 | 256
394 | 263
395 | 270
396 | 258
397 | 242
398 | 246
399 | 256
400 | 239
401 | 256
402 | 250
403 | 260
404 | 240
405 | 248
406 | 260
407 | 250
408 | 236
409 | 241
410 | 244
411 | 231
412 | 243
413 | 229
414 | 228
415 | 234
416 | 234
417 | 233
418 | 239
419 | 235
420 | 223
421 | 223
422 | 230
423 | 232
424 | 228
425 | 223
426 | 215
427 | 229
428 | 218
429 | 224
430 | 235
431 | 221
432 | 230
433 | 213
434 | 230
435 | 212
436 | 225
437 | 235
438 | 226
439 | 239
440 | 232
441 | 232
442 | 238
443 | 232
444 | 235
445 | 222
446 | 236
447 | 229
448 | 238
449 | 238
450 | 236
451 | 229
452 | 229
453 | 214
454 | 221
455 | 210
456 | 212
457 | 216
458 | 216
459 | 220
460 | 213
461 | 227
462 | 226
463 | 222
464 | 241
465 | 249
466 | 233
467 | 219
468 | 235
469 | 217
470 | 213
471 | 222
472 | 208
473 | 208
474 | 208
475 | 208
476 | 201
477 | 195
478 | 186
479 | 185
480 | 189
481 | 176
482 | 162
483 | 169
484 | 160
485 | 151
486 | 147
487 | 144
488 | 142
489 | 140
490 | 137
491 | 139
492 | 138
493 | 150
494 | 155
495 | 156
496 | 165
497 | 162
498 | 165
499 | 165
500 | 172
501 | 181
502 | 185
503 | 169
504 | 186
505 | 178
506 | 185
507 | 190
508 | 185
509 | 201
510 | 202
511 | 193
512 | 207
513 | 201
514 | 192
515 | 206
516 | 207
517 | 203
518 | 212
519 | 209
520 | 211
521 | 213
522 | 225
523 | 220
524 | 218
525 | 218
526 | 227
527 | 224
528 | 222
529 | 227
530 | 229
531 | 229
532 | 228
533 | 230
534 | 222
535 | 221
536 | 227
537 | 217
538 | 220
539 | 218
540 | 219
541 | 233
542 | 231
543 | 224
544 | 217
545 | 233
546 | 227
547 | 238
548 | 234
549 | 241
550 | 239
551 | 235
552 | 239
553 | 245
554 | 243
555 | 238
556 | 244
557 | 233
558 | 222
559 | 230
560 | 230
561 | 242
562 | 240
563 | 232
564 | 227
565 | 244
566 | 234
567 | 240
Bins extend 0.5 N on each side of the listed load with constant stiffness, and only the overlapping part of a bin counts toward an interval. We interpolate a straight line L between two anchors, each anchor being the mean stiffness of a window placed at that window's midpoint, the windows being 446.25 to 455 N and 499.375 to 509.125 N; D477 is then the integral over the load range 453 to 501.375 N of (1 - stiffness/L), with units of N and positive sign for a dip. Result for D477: 4.0 N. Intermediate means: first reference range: 228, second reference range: 182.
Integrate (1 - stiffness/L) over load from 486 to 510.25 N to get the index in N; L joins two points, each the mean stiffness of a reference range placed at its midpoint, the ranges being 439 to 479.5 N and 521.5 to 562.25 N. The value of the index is 6.42 N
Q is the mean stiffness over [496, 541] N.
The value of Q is 205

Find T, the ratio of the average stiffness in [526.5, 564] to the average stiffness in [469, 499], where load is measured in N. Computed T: 1.3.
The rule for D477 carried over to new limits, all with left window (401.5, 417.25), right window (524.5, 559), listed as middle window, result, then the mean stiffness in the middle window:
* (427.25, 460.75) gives 1.7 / 226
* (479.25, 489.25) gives 3.2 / 159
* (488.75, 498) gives 3.3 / 150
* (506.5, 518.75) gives 1.7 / 200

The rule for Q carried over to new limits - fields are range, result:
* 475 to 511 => 170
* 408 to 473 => 227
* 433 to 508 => 200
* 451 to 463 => 219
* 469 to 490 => 181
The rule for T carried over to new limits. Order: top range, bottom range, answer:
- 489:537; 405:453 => 0.84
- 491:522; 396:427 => 0.77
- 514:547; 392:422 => 0.91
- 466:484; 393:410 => 0.80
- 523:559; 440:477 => 1.02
